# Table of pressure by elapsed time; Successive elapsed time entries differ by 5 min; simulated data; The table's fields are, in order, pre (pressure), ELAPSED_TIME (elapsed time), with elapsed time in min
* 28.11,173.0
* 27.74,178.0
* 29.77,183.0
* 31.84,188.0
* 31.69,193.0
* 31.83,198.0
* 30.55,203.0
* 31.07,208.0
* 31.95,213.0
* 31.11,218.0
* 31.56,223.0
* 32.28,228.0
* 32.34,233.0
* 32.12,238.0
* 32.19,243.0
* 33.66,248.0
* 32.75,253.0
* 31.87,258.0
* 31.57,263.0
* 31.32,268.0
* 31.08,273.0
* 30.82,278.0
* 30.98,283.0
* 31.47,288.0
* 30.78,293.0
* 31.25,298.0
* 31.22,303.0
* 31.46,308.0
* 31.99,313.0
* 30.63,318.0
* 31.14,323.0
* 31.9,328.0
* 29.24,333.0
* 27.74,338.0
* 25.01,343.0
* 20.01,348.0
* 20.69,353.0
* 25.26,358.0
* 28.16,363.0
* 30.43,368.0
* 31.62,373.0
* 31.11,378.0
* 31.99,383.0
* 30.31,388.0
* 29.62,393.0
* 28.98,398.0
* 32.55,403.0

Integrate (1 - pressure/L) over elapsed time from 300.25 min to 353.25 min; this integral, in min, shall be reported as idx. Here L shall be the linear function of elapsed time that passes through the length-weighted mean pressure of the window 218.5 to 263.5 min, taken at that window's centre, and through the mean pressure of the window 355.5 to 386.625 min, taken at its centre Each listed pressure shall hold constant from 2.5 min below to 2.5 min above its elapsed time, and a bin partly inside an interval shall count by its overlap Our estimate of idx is 3.5 min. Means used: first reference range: 32.2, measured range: 28.6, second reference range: 29.8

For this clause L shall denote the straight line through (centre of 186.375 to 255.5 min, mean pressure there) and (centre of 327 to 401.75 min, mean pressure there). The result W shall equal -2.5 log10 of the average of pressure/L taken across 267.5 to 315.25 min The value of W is -0.04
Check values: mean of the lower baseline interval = 31.9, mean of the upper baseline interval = 28.1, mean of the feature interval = 31.2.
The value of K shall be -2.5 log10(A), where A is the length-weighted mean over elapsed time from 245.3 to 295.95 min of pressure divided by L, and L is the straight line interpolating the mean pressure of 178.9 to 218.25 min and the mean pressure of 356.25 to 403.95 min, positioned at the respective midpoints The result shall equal -0.03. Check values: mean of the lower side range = 31.1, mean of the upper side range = 30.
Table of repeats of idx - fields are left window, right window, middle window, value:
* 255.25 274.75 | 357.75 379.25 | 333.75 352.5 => 3.6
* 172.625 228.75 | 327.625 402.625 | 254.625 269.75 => -0.9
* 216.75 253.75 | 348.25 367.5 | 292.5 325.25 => -4.1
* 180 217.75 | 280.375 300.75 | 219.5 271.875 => -1.6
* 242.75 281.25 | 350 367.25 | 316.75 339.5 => -2.4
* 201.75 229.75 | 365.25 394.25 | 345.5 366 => 4.8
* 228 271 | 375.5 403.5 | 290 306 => 0.3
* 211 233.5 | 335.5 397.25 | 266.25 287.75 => -0.6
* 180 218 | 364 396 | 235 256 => -1.1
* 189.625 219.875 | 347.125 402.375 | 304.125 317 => -0.9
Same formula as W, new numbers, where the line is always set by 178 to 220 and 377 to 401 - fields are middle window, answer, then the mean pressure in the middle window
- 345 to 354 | 0.430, 20.6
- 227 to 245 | -0.046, 32.2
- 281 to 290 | -0.017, 31.2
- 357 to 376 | 0.046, 29.2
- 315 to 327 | -0.015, 31.1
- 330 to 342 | 0.088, 28.2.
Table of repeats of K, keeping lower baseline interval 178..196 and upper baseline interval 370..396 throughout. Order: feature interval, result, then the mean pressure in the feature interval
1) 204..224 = -0.02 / 31.3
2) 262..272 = -0.02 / 31.4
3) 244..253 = -0.08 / 33.2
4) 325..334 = 0.00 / 30.8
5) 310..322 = -0.02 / 31.3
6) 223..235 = -0.05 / 32.2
